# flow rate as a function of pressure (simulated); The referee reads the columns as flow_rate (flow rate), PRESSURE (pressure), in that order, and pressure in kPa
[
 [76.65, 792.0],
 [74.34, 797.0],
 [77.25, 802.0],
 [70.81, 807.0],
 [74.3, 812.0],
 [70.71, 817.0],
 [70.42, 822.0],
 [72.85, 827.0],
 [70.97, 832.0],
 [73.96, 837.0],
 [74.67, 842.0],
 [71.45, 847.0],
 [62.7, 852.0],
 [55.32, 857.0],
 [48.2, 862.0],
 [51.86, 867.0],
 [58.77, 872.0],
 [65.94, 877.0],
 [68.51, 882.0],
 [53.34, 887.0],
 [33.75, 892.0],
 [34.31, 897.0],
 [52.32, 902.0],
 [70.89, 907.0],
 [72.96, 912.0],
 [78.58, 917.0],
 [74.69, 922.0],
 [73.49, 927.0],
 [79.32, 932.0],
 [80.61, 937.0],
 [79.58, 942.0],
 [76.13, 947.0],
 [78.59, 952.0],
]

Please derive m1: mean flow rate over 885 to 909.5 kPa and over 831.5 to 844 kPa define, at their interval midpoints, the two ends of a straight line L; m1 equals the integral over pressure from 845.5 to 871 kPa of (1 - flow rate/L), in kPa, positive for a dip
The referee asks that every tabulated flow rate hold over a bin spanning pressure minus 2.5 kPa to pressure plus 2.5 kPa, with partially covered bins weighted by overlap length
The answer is 3.0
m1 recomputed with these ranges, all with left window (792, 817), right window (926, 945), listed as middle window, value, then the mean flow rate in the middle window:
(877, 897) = 6.6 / 51.4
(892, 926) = 6.8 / 62.2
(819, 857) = 2.6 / 70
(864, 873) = 2.6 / 54.3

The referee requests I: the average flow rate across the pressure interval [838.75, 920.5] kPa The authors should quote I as 59.9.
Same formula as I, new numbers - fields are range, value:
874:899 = 51.7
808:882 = 66.1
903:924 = 72.7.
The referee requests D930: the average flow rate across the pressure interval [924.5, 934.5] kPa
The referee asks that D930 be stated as 76.4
